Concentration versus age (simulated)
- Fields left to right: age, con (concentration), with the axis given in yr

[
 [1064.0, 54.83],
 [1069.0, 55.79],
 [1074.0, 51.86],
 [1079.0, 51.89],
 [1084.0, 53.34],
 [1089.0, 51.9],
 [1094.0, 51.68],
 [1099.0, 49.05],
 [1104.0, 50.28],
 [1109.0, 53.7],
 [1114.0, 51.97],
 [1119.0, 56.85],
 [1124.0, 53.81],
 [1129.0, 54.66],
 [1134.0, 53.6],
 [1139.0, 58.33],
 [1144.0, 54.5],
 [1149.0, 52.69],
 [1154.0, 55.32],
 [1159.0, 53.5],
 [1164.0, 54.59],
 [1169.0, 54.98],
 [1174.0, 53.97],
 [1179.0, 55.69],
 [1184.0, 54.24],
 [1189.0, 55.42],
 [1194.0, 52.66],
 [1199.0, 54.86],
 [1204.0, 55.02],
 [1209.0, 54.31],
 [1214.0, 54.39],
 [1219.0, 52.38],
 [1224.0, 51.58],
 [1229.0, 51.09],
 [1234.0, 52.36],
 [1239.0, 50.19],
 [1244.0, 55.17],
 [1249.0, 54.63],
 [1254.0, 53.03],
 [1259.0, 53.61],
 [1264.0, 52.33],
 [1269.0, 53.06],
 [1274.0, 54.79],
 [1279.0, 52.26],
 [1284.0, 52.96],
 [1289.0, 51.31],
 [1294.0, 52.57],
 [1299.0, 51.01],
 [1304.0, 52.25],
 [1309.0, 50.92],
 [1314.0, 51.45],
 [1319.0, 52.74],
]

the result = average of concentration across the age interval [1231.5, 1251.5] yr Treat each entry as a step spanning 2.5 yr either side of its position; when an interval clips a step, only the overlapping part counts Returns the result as 53.1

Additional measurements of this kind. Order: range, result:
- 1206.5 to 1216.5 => 54.4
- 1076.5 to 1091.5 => 52.4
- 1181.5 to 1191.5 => 54.8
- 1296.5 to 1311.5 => 51.4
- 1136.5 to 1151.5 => 55.2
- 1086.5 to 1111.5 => 51.3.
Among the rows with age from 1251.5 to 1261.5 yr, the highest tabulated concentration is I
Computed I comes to 53.61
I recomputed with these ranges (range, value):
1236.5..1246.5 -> 55.17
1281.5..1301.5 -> 52.96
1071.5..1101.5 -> 53.34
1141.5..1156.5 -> 55.32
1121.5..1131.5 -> 54.66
